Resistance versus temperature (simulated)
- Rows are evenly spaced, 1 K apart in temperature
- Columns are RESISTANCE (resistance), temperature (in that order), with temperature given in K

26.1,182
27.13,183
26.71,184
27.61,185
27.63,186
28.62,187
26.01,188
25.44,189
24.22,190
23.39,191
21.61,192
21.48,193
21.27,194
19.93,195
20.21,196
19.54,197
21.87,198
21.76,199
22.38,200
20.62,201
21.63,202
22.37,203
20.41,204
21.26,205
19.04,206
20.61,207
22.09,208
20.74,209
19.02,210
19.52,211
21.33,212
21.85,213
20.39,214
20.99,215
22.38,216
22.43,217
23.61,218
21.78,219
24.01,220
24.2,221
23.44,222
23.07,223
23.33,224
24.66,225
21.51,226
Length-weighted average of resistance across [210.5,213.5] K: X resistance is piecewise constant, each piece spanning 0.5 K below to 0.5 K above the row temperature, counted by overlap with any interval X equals 20.9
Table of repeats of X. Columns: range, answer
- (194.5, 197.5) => 19.9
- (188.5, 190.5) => 24.8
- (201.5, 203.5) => 22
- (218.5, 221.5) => 23.3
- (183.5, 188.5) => 27.3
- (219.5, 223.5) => 23.7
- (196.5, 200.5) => 21.4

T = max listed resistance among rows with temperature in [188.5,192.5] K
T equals 25.44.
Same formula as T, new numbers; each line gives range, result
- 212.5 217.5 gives 22.43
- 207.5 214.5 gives 22.09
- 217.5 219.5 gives 23.61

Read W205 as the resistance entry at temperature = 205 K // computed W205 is 21.26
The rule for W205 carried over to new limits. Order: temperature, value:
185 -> 27.61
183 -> 27.13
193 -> 21.48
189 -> 25.44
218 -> 23.61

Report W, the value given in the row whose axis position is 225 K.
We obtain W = 24.66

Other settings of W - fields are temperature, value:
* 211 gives 19.52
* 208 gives 22.09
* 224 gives 23.33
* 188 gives 26.01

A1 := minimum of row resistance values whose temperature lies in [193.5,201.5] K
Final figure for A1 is 19.54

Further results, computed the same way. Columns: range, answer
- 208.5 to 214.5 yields 19.02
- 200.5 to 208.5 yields 19.04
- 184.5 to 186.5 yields 27.61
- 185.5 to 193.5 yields 21.48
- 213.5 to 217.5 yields 20.39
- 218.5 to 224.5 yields 21.78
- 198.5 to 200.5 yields 21.76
